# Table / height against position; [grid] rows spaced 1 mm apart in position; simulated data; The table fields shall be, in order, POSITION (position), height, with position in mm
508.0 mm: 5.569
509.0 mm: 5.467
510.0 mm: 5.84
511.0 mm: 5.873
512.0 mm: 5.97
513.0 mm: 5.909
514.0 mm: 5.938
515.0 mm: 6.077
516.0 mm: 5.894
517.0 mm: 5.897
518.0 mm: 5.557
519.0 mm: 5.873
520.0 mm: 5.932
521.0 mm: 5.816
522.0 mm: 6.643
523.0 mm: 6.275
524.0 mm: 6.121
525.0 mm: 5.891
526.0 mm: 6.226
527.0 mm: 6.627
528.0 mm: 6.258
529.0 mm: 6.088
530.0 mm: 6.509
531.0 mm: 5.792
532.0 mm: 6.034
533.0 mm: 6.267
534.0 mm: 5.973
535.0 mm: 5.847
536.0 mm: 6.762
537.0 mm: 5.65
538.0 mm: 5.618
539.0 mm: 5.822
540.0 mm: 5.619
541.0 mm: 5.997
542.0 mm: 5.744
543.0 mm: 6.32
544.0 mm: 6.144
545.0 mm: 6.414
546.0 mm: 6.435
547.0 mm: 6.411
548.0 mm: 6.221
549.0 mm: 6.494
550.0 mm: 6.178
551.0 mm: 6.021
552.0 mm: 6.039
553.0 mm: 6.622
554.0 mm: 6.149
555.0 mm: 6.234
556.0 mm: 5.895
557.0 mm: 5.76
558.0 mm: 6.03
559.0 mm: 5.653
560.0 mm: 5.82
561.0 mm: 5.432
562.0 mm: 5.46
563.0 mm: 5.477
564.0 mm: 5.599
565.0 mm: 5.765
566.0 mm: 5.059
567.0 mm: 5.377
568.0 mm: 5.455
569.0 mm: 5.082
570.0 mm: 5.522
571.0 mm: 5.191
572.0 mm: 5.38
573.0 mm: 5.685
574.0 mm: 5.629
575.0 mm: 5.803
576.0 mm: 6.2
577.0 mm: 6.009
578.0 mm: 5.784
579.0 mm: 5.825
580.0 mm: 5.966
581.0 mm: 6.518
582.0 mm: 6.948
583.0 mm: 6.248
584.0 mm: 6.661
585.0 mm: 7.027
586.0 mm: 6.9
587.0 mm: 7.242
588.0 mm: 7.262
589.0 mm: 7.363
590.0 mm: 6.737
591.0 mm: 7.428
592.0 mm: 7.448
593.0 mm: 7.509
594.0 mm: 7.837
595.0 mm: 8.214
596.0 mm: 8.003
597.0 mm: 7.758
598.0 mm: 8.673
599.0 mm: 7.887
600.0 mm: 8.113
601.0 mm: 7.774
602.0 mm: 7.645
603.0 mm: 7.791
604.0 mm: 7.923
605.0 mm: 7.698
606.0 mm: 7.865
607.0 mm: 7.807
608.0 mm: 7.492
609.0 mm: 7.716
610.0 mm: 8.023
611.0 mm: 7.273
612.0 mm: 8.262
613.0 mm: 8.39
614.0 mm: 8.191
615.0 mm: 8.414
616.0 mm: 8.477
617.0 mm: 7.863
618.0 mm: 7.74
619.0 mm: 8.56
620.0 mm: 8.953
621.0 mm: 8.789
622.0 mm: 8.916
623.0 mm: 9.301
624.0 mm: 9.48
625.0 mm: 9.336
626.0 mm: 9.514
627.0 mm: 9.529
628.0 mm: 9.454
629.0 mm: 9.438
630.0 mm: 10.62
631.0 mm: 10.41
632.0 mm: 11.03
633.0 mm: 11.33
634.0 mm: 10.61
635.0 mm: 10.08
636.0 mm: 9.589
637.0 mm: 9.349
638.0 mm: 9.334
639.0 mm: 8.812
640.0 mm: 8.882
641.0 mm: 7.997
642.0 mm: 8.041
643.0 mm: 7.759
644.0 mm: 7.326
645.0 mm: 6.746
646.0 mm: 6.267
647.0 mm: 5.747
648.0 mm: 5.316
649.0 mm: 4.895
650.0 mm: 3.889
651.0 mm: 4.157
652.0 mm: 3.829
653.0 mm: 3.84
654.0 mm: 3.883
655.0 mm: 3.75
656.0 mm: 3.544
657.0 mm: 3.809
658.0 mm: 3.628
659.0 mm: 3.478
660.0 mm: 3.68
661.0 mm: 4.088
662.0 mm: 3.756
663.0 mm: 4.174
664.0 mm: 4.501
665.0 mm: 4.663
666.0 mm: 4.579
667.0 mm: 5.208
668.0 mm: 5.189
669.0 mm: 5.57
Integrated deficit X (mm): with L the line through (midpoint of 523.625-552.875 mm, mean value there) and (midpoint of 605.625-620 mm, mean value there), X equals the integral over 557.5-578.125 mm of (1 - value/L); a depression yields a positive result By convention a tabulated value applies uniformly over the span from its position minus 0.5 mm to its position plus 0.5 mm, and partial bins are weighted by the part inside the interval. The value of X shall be 3.9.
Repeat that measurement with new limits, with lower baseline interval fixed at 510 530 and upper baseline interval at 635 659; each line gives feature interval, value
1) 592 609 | -4.9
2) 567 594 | -1.1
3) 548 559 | -0.1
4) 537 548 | 0.0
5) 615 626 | -4.8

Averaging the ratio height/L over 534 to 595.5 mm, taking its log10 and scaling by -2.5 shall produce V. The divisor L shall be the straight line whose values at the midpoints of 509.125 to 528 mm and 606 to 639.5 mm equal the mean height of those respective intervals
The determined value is 0.19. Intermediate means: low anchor 6.02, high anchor 9.02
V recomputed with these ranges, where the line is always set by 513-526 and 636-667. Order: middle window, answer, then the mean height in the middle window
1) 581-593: -0.22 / 7.02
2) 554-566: 0.02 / 5.73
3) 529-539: -0.02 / 6.04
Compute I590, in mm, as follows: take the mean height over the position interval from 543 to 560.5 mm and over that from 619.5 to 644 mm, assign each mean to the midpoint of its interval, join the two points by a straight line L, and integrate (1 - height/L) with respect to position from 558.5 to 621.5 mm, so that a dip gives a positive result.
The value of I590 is 6.3 mm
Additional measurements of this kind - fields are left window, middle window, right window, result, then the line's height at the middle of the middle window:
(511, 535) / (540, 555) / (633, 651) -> 0.4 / 6.39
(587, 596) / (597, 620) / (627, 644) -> 0.7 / 8.26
